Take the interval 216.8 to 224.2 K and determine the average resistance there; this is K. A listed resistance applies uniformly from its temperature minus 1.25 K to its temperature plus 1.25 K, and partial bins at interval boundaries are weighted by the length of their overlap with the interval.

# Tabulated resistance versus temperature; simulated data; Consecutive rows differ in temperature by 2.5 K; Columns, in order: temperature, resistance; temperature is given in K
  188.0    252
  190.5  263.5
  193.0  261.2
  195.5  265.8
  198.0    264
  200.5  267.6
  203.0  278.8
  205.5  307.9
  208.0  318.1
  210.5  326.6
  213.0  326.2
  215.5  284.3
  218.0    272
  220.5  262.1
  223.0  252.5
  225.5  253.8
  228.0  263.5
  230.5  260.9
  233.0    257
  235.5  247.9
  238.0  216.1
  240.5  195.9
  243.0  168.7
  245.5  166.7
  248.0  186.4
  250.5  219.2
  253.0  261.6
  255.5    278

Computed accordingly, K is 262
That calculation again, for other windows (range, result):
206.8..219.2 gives 306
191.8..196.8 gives 264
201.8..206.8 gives 294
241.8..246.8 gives 168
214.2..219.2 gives 279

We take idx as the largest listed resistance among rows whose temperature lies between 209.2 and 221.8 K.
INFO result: 326.6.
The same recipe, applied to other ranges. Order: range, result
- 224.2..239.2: 263.5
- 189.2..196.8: 265.8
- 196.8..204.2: 278.8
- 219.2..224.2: 262.1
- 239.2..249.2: 195.9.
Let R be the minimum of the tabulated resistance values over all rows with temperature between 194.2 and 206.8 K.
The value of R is 264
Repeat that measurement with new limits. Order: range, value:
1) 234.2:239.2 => 216.1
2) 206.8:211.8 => 318.1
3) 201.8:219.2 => 272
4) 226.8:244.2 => 168.7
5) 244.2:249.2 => 166.7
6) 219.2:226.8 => 252.5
